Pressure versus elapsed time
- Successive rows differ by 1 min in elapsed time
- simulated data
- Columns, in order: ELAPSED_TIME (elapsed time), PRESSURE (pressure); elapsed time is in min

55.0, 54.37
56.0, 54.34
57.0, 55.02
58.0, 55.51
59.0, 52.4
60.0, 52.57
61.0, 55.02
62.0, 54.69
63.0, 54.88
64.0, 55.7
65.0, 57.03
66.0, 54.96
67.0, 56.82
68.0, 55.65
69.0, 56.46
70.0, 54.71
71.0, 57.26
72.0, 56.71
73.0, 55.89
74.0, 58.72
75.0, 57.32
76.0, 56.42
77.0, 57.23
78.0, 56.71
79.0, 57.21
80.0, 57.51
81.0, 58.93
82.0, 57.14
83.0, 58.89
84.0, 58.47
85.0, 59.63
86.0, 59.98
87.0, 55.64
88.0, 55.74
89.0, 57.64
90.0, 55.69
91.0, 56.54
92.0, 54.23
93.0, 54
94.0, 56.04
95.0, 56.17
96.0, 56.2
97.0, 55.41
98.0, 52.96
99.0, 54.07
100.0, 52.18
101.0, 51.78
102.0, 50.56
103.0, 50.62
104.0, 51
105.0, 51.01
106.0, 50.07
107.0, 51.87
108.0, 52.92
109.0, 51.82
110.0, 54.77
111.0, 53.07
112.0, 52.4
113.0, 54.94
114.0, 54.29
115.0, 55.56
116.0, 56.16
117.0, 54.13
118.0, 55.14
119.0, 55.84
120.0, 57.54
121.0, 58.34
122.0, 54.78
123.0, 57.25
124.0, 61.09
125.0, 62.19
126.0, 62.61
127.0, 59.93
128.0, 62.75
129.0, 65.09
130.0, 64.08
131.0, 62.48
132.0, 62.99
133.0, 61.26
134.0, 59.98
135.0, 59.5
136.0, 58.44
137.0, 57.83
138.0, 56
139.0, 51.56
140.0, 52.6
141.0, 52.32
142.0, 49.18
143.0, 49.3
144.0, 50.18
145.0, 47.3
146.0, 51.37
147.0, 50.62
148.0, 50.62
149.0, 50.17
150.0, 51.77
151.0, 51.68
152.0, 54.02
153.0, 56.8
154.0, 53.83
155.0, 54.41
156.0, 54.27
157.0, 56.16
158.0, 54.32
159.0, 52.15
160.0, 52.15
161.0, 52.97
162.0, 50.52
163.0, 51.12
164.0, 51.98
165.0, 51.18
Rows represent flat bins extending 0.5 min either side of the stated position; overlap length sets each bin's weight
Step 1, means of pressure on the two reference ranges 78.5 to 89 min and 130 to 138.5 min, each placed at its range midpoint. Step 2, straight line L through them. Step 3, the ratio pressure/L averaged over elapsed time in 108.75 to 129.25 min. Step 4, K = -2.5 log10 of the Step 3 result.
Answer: 0.043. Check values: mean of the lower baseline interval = 57.9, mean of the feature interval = 57.1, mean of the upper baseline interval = 60.1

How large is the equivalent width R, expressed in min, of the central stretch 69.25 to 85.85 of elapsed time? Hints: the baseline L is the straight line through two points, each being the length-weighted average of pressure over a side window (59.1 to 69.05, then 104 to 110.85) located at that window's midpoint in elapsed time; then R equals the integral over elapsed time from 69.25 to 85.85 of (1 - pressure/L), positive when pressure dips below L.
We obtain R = -1.0 min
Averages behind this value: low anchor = 55.2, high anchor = 52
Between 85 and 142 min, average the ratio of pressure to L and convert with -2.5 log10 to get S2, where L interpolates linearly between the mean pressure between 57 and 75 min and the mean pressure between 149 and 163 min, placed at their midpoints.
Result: -0.033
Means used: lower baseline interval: 55.6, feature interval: 56.1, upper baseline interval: 53.3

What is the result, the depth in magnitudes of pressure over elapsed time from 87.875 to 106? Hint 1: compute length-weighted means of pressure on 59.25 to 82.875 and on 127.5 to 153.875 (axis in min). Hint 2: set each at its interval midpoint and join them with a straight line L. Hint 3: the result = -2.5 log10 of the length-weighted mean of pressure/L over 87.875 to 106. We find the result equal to 0.04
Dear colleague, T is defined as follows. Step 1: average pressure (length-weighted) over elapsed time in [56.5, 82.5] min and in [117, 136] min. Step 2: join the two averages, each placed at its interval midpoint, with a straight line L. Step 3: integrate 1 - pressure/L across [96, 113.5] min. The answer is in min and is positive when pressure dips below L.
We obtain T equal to 1.8 min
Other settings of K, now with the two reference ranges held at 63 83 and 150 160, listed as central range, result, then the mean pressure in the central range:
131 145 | -0.02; 55.4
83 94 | -0.01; 56.8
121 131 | -0.11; 61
